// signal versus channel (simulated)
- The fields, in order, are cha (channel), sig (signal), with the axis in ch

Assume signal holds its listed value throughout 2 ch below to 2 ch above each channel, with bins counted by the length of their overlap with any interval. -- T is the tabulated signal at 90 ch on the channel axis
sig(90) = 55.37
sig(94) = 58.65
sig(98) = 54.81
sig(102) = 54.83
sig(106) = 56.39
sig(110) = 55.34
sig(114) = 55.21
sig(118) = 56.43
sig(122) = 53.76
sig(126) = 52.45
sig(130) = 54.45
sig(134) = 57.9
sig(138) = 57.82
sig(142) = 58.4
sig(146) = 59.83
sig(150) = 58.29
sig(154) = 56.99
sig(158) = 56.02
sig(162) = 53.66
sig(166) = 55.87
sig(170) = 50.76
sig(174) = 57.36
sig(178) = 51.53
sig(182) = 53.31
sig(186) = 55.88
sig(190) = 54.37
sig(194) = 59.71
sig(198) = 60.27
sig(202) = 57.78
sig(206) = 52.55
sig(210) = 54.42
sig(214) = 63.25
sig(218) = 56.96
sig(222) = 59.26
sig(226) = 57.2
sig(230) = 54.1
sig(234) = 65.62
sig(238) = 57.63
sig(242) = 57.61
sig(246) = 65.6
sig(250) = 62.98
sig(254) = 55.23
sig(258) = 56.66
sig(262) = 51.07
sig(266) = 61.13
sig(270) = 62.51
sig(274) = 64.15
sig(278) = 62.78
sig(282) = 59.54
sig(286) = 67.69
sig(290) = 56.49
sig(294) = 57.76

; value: 55.37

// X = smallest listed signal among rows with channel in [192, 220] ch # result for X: 52.55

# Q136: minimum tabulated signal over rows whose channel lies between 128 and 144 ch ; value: 54.45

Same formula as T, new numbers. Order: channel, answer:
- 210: 54.42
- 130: 54.45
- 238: 57.63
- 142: 58.4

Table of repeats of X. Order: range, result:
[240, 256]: 55.23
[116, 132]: 52.45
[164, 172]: 50.76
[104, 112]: 55.34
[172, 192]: 51.53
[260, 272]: 51.07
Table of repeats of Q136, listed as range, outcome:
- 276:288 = 59.54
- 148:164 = 53.66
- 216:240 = 54.1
